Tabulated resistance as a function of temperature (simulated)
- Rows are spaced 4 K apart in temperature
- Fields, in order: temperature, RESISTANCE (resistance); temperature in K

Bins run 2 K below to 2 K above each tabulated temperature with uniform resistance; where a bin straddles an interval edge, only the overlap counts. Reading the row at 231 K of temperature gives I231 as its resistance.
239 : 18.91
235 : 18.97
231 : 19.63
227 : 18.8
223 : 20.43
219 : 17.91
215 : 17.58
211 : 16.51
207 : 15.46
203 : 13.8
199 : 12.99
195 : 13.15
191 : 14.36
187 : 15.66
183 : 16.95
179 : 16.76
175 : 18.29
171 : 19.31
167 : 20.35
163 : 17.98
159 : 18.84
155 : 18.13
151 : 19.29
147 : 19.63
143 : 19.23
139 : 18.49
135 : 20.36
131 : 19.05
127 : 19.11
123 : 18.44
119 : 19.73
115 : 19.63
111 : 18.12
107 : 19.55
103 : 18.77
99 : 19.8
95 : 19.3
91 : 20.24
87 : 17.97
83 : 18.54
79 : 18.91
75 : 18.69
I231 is 19.63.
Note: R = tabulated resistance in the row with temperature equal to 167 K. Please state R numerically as 20.35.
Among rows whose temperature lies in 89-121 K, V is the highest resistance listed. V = 20.24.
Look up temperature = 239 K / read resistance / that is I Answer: 18.91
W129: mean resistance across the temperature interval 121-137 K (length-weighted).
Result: 19.2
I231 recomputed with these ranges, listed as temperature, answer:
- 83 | 18.54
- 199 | 12.99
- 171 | 19.31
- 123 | 18.44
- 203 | 13.8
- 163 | 17.98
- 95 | 19.3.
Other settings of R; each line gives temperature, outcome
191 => 14.36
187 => 15.66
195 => 13.15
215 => 17.58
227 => 18.8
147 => 19.63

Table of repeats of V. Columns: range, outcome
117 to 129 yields 19.73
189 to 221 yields 17.91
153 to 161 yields 18.84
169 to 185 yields 19.31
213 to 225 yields 20.43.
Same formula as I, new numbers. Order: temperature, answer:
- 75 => 18.69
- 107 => 19.55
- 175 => 18.29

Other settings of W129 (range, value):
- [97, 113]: 19.1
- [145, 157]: 19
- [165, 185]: 18.3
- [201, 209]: 14.6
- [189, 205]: 13.6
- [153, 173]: 18.9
